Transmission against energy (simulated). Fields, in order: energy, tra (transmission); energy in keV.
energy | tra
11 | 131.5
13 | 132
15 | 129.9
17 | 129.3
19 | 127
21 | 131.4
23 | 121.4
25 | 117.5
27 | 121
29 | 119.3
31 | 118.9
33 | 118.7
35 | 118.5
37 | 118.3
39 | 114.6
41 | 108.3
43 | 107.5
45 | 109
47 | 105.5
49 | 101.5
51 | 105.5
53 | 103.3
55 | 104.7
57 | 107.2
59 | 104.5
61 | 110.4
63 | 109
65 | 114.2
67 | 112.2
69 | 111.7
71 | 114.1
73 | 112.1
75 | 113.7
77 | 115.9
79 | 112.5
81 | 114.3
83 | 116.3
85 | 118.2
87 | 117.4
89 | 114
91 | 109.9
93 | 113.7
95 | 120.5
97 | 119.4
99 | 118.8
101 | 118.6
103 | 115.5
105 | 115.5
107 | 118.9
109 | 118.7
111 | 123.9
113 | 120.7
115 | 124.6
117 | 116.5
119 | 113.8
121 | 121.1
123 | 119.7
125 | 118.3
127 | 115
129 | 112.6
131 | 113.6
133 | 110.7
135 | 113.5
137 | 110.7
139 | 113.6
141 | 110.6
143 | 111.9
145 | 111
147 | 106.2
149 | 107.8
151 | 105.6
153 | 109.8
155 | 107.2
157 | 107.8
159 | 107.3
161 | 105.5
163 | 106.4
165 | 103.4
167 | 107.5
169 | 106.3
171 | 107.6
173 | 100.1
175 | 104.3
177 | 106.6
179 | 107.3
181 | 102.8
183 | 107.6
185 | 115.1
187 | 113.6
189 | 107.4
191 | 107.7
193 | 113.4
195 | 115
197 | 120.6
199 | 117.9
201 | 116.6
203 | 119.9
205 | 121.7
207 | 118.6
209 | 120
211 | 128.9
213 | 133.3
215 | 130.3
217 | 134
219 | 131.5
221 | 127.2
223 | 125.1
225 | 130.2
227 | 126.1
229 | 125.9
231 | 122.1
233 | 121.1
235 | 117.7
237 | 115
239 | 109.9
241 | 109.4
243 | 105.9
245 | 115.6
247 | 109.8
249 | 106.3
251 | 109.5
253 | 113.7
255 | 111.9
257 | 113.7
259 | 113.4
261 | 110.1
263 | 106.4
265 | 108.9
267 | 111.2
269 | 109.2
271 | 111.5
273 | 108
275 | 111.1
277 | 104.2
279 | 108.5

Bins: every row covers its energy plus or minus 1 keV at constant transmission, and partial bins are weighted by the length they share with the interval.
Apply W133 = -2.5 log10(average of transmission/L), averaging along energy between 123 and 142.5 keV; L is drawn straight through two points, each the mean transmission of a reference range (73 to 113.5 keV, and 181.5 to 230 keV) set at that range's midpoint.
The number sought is 0.04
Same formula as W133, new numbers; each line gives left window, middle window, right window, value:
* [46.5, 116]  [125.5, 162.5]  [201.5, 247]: 0.07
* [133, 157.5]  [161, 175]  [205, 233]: 0.10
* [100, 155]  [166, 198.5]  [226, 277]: 0.05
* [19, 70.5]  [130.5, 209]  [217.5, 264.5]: 0.05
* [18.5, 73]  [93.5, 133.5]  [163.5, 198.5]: -0.07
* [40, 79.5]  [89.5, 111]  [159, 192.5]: -0.09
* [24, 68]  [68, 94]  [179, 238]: -0.01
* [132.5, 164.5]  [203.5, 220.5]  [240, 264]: -0.16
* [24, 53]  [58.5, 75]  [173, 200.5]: 0.01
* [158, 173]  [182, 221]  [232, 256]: -0.10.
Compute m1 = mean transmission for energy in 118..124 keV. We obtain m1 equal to 118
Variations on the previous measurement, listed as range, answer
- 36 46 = 112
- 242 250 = 109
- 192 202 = 117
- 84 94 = 115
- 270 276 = 110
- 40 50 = 106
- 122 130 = 116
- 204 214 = 124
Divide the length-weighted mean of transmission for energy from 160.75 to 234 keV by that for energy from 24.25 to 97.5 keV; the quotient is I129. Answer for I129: 1.03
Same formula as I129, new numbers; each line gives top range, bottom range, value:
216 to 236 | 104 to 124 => 1.06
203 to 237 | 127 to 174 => 1.15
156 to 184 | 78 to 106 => 0.91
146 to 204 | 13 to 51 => 0.93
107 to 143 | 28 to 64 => 1.05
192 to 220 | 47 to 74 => 1.13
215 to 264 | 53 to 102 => 1.04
